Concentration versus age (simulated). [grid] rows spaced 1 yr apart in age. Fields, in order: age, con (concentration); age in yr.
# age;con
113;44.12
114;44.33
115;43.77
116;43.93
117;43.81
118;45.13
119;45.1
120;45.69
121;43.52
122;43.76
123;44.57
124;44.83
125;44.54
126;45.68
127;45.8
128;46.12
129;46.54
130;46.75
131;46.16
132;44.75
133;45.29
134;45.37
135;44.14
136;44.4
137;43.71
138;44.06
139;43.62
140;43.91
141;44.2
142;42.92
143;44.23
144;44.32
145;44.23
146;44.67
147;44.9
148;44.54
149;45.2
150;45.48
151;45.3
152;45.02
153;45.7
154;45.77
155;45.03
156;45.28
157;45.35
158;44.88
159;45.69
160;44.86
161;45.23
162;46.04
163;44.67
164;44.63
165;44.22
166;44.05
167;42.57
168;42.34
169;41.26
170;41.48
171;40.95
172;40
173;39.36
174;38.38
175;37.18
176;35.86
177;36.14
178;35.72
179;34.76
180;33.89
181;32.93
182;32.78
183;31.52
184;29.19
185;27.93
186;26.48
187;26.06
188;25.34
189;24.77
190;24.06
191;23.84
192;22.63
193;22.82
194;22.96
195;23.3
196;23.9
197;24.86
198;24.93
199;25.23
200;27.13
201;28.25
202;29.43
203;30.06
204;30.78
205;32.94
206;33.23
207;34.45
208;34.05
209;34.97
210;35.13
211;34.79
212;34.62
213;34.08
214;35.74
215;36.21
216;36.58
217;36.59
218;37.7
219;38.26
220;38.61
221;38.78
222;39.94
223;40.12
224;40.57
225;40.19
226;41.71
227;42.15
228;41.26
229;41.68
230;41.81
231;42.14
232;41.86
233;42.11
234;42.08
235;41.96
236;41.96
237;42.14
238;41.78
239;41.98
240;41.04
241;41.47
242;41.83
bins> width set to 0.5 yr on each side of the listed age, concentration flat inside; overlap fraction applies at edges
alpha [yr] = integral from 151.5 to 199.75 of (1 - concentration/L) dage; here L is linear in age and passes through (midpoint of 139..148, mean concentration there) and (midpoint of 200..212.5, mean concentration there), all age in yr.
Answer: 3.8 yr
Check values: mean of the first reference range 44.2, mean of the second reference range 32.5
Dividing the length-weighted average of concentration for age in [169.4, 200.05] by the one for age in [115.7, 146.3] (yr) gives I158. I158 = 0.7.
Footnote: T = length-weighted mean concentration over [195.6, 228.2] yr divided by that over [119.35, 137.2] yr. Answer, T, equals 0.76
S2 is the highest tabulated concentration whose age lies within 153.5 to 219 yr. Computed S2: 46.04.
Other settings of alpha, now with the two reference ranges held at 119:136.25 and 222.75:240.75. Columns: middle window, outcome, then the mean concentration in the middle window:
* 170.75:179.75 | 1.27 yr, 37.4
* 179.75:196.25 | 6.30 yr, 26.7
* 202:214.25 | 2.57 yr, 33.5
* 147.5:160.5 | -0.28 yr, 45.2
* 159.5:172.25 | 0.16 yr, 43.3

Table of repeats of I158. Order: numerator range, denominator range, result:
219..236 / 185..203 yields 1.62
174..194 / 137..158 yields 0.67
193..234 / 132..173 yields 0.79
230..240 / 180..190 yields 1.47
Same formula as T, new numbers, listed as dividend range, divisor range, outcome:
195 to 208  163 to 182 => 0.73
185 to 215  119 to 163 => 0.64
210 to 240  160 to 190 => 1.08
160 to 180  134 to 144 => 0.93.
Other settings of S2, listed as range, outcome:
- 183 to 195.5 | 31.52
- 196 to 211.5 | 35.13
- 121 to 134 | 46.75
